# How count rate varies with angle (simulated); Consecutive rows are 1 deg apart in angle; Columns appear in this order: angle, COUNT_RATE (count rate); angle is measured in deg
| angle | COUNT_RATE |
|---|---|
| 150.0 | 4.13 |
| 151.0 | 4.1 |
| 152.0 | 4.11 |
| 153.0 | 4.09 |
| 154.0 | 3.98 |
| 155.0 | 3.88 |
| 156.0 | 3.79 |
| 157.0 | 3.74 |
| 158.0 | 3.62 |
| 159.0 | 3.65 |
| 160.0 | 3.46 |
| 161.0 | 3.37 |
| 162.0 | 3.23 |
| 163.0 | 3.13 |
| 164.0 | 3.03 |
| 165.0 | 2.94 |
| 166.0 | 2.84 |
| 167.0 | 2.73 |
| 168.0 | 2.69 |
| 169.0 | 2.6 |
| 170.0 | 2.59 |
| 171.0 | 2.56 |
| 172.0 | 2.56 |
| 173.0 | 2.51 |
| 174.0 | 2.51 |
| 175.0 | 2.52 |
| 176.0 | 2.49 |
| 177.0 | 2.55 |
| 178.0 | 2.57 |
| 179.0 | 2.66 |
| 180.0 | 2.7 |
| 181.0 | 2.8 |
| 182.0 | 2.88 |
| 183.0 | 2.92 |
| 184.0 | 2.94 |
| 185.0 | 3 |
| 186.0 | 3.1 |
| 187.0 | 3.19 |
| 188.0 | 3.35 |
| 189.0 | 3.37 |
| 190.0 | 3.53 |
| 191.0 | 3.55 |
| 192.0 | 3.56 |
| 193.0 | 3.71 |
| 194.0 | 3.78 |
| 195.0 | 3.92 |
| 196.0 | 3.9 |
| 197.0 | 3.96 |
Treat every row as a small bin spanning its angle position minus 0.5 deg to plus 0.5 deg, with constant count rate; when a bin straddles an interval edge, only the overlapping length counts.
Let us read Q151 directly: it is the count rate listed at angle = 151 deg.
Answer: 4.1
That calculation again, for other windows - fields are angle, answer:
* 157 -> 3.74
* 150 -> 4.13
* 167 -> 2.73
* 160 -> 3.46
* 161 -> 3.37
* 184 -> 2.94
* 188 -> 3.35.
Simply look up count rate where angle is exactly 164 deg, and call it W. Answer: 3.03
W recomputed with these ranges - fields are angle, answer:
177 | 2.55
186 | 3.1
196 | 3.9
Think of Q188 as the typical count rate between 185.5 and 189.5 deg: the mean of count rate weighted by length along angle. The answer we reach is 3.25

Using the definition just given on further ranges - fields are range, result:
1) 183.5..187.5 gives 3.06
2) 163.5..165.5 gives 2.98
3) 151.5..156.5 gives 3.97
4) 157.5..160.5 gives 3.58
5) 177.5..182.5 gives 2.72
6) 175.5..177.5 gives 2.52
